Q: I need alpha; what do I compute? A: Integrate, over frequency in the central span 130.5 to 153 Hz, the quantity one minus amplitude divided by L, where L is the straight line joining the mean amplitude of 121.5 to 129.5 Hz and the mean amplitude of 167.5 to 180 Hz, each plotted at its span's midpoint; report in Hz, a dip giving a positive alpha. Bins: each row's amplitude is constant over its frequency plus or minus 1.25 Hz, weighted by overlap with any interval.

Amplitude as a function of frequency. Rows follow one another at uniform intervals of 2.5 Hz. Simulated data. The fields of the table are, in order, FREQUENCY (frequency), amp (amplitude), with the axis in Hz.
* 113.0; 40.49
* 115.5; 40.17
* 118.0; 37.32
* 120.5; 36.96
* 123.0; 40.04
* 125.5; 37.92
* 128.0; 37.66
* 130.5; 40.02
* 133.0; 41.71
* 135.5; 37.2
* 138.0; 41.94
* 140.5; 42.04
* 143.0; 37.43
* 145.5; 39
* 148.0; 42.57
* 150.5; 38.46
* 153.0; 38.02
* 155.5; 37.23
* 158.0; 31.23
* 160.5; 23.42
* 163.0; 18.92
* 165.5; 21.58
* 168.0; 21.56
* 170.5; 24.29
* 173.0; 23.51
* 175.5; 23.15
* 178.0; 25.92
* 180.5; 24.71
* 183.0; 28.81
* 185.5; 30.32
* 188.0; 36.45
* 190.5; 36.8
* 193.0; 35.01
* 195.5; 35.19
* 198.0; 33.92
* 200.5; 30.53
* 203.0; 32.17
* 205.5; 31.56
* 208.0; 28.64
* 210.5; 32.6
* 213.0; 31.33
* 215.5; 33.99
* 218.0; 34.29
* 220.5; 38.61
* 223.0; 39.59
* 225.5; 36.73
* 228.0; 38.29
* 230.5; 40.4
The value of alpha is -4.32 Hz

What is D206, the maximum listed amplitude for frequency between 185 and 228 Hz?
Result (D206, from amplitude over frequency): 39.59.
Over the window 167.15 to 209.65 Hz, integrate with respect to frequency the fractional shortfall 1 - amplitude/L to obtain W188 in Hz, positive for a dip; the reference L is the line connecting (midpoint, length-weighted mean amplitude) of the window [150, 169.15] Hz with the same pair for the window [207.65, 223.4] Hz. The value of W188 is 2.5 Hz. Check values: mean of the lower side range 28.5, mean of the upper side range 34.2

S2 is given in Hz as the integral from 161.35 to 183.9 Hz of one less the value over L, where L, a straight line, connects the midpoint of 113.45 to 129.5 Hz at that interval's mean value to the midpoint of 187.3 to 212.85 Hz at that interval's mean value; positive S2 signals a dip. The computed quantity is 7.4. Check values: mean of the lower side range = 38.5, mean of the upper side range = 33.1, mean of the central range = 23.5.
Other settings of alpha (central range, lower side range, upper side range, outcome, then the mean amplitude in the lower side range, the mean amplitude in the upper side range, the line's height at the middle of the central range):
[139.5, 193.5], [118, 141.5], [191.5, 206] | 8.0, 39.4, 33.2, 36.1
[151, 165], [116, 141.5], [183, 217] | 2.6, 39.3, 32.8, 36.6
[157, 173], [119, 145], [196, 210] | 5.5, 39.3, 31.6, 35.7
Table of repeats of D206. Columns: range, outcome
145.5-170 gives 42.57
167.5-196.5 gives 36.8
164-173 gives 24.29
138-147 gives 42.04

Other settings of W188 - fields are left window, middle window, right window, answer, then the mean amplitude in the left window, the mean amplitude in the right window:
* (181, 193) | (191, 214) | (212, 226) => 1.1 Hz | 32.8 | 35.8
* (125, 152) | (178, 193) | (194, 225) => 1.8 Hz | 39.7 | 33.6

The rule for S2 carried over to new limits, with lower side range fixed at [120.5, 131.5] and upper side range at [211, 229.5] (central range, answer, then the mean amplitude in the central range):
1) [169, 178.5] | 3.4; 24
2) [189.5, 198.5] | 0.4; 35.3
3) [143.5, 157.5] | -0.2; 38.5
